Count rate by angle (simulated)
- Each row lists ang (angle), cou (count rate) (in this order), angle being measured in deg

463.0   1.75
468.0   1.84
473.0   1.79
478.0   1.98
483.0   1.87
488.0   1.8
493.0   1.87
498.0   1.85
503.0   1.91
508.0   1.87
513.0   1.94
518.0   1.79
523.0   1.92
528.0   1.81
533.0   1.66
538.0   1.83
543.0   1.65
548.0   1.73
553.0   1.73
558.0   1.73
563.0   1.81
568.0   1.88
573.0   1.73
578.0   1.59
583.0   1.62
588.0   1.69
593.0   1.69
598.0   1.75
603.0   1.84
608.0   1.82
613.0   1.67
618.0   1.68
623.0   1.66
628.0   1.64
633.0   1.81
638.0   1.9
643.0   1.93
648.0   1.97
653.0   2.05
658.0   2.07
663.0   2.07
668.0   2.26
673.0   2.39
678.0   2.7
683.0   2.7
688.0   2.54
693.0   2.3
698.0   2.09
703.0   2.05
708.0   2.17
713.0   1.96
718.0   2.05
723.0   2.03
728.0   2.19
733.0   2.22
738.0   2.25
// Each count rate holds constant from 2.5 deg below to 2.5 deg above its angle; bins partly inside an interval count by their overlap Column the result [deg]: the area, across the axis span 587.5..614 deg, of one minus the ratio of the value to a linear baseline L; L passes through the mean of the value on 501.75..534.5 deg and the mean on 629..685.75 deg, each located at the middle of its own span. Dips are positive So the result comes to 3.6 deg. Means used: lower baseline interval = 1.85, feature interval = 1.75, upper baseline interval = 2.16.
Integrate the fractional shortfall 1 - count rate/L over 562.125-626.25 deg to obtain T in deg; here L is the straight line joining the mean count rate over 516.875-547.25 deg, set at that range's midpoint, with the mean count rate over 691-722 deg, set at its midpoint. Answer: 5.6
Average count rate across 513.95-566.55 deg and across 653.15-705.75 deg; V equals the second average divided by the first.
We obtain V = 1.30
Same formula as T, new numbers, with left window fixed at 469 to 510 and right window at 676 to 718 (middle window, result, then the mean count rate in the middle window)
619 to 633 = 3.0 deg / 1.68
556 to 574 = 2.0 deg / 1.79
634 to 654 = 2.2 deg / 1.94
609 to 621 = 2.4 deg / 1.69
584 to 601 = 3.0 deg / 1.71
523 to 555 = 3.5 deg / 1.75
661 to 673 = 0.1 deg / 2.22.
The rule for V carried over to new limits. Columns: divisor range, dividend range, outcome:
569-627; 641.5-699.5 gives 1.33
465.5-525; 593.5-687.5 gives 1.07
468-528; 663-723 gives 1.22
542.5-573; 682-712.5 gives 1.29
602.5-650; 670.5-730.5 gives 1.27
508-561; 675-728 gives 1.27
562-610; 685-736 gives 1.25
